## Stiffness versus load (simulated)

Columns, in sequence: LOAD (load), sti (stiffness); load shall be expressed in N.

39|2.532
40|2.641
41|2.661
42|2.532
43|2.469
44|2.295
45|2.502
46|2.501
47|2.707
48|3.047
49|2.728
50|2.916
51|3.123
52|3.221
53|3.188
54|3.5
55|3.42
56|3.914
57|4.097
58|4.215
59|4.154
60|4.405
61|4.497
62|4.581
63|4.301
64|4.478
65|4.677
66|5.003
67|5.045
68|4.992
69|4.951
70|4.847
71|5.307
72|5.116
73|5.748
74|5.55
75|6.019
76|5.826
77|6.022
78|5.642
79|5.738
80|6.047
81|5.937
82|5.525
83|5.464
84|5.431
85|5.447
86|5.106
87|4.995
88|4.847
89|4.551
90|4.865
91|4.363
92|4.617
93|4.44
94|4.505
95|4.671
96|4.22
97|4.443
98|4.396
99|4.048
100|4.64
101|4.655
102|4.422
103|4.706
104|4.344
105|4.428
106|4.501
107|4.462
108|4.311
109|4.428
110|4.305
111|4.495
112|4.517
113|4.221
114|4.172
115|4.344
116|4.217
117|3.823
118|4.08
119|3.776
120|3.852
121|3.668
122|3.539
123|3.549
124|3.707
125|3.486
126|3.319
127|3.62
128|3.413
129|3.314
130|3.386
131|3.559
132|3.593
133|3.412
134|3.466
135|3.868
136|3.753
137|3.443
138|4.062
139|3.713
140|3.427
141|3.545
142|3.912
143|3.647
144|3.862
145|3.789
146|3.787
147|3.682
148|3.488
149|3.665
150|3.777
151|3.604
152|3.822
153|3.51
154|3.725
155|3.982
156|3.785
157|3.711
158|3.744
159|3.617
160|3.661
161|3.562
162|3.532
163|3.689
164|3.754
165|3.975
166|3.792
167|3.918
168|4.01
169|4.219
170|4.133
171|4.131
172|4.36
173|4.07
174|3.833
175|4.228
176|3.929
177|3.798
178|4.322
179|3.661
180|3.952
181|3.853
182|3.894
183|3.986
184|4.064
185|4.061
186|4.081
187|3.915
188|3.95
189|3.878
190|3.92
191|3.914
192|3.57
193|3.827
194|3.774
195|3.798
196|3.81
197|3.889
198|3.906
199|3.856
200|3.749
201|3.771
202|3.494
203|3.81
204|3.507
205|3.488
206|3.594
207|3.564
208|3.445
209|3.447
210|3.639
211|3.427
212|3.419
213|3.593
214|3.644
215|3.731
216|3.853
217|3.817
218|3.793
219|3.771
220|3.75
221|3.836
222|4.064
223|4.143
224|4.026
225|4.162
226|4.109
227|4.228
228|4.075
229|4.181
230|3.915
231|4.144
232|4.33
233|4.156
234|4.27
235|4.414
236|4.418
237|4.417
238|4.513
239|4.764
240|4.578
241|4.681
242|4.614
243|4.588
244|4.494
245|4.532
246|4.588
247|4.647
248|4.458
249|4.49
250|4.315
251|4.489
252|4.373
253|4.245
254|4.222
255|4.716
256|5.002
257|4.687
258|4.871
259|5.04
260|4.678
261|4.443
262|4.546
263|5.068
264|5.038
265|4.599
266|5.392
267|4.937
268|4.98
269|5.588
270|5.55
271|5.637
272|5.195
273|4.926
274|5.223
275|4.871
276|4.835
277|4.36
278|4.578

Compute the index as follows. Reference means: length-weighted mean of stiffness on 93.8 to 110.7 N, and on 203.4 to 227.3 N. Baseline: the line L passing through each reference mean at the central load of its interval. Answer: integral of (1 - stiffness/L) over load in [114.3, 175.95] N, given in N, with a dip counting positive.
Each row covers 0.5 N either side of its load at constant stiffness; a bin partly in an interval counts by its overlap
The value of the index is 6.2 N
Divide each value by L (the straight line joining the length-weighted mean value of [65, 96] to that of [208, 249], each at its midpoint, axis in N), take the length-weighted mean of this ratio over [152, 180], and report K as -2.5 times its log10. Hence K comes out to 0.180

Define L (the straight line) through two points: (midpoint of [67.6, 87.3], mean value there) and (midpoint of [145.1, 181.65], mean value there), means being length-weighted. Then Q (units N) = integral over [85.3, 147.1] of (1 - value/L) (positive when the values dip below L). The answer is 8.8 N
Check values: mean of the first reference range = 5.49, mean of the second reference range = 3.84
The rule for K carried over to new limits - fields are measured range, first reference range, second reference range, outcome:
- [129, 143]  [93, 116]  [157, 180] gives 0.15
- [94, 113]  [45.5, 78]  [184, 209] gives -0.07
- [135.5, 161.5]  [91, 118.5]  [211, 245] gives 0.16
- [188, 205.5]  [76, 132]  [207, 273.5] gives 0.17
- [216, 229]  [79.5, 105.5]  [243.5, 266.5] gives 0.18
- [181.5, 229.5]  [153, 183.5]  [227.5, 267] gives 0.10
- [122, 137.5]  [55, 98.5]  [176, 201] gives 0.25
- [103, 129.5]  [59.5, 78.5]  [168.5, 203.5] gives 0.16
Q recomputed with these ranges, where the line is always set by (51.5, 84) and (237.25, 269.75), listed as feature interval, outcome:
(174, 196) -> 3.9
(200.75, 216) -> 3.7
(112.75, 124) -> 2.1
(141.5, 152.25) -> 2.4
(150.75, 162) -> 2.6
